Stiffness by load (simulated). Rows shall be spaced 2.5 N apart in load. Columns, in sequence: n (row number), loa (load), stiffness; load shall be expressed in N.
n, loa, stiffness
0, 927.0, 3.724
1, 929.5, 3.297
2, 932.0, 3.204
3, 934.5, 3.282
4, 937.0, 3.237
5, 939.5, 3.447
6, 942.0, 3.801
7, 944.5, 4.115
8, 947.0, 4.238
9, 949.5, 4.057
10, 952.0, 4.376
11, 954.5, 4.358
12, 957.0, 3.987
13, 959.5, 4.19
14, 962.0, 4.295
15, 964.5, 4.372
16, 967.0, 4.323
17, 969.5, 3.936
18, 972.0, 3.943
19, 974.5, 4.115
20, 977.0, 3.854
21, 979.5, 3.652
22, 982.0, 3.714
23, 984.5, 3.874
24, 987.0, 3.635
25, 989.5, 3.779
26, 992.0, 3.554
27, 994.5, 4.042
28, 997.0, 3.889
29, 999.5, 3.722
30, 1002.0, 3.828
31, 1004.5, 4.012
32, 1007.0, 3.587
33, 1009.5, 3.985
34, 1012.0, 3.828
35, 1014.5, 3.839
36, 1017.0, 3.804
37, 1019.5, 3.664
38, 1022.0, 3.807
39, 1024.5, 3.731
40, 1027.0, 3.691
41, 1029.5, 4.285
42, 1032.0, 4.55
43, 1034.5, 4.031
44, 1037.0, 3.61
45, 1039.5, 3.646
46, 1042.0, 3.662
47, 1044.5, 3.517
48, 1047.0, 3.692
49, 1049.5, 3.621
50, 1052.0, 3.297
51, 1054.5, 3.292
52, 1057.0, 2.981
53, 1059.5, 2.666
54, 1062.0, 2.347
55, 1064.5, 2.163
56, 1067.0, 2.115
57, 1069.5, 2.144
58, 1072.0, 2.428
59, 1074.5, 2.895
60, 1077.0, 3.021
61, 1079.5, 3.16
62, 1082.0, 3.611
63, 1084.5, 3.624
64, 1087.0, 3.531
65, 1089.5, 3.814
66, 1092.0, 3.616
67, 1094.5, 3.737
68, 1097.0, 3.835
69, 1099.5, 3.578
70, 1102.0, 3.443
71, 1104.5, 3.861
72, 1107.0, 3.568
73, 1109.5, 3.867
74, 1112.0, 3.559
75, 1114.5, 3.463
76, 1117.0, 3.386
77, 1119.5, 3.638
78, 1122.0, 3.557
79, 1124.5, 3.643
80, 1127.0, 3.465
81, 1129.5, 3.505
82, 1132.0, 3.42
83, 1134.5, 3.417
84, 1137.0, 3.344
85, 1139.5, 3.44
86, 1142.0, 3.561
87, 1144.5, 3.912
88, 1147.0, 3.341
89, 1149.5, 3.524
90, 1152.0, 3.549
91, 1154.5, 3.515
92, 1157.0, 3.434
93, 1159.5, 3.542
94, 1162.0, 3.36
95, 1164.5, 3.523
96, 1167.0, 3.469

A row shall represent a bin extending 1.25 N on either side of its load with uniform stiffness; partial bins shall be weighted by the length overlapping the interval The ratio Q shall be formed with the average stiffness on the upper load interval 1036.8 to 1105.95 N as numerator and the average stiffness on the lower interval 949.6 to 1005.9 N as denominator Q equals 0.82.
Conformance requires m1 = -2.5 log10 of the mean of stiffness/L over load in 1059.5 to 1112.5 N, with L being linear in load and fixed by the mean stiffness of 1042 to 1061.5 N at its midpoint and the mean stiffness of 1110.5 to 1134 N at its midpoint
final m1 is 0.06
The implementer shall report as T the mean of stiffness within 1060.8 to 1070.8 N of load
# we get 2.19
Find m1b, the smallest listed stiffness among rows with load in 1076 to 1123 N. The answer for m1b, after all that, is 3.021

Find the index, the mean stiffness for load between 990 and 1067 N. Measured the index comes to 3.59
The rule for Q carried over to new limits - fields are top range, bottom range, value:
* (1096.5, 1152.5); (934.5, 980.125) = 0.89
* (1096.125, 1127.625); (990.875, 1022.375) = 0.95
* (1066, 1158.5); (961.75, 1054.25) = 0.89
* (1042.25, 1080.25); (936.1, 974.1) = 0.72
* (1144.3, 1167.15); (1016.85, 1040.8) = 0.90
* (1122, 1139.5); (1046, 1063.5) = 1.12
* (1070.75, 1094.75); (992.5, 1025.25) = 0.87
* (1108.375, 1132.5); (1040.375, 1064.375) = 1.11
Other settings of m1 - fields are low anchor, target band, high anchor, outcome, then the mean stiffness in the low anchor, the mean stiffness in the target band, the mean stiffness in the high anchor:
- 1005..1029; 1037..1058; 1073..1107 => 0.06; 3.79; 3.48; 3.51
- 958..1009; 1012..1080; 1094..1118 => 0.14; 3.92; 3.33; 3.63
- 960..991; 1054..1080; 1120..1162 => 0.38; 3.96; 2.62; 3.51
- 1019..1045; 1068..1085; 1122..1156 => 0.25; 3.85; 2.94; 3.51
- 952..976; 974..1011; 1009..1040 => 0.06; 4.18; 3.81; 3.89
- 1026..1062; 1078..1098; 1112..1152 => -0.02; 3.57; 3.61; 3.51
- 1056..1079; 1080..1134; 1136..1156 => -0.19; 2.54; 3.6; 3.52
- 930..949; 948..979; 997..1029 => -0.13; 3.62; 4.14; 3.81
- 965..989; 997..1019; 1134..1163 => 0.00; 3.91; 3.82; 3.5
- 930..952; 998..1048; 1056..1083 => -0.25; 3.7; 3.83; 2.67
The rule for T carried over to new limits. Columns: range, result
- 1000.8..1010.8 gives 3.85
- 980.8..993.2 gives 3.71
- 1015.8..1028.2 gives 3.74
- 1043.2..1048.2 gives 3.6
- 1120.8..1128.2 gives 3.56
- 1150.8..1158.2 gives 3.5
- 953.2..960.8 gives 4.18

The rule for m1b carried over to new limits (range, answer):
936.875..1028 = 3.237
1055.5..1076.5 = 2.115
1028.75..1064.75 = 2.163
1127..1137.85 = 3.344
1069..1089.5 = 2.144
